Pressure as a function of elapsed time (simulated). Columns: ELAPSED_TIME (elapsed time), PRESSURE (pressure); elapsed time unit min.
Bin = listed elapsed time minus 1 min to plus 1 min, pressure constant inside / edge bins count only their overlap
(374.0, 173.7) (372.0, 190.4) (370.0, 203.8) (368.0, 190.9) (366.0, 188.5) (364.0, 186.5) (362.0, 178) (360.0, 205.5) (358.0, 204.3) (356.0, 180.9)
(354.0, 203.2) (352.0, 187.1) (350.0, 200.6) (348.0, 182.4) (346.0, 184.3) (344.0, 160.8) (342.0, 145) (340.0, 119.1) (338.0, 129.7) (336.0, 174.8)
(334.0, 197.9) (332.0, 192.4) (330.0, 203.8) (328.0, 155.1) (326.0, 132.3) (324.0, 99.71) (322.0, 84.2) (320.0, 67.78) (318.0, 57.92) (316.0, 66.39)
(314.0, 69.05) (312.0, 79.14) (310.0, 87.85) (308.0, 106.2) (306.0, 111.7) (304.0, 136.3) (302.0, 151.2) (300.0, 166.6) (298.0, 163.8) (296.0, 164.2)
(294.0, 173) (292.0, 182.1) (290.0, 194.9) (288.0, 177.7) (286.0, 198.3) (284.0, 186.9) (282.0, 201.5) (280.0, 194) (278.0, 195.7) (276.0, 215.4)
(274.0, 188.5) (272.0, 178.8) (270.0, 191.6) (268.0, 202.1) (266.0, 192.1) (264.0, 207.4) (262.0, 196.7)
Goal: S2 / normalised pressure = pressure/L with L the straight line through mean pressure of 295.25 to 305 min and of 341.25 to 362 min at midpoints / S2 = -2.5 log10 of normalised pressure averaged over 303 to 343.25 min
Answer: 0.37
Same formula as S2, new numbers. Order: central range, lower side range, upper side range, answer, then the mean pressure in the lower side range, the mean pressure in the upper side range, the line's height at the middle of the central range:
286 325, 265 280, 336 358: 0.43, 195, 171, 184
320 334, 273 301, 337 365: 0.25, 186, 176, 180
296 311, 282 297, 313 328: 0.06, 184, 87.3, 140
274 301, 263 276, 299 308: -0.13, 195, 138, 165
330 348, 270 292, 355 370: 0.15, 193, 192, 192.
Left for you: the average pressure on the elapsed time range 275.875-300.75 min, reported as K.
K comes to 185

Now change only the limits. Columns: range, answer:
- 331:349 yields 165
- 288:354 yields 143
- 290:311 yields 147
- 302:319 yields 93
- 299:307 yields 141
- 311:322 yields 69.5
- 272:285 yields 196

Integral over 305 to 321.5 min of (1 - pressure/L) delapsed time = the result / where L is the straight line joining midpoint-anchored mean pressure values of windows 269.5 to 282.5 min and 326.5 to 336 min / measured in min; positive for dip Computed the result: 9.4 min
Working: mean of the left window 195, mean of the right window 183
